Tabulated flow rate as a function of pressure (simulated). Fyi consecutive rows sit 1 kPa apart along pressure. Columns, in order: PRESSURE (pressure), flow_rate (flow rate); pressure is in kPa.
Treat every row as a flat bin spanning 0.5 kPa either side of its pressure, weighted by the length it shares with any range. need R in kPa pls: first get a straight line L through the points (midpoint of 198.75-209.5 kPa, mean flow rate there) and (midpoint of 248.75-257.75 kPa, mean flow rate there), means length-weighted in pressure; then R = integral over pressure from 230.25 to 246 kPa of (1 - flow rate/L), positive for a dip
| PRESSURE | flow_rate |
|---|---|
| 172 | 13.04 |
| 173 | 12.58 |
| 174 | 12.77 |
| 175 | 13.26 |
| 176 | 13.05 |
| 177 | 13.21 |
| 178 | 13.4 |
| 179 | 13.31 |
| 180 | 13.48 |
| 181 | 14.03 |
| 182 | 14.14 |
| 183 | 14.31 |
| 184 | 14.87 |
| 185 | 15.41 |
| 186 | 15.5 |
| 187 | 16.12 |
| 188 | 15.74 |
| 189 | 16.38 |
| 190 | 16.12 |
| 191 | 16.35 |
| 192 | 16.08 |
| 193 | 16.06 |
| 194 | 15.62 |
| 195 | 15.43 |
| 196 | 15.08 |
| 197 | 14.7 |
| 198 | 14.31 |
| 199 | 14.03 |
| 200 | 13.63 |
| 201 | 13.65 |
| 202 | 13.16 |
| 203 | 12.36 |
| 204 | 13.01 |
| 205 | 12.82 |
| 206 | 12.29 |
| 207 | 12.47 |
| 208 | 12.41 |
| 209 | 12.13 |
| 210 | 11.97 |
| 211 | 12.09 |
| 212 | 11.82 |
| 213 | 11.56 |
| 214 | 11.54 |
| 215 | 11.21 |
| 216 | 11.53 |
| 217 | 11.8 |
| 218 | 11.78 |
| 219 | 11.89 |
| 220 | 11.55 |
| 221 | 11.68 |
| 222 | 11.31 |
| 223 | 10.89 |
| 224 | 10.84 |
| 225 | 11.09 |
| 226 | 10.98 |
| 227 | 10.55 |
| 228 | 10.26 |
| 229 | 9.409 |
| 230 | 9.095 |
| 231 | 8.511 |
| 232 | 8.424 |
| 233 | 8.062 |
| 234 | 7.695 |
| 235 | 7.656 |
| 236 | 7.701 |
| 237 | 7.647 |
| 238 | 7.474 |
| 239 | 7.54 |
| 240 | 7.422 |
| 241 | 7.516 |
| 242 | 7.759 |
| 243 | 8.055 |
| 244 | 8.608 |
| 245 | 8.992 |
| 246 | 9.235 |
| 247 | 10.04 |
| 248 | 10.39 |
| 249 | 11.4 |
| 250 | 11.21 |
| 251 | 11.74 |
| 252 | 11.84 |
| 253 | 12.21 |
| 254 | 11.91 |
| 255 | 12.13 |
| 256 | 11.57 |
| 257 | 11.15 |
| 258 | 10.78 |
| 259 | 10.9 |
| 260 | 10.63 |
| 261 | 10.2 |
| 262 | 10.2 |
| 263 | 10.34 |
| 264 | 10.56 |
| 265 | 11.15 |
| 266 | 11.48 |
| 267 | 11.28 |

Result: 5.3 kPa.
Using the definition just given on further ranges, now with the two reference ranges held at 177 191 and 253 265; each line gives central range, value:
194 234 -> 4.6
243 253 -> 1.0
